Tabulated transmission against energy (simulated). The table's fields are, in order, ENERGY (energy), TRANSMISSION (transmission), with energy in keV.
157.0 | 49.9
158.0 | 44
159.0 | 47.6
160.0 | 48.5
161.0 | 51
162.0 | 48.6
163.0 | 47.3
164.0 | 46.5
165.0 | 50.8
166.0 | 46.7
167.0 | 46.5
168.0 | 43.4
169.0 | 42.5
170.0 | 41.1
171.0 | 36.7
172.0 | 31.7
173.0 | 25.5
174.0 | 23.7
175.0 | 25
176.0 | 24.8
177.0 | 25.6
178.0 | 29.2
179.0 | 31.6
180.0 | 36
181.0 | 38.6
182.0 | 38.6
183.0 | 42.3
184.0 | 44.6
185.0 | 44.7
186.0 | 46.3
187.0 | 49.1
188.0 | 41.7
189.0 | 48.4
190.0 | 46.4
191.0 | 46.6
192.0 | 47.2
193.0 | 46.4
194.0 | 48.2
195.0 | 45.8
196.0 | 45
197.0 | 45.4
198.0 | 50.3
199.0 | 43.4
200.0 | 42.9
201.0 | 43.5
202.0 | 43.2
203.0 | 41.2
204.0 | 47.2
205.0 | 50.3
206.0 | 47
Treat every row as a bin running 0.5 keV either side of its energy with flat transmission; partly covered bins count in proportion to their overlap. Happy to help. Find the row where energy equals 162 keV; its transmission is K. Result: 48.6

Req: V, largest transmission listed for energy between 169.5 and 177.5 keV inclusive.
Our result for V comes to 41.1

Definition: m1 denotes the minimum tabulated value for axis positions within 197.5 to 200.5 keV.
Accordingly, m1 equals 42.9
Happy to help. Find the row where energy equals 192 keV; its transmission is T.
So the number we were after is 47.2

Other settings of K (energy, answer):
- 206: 47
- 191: 46.6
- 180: 36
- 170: 41.1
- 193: 46.4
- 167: 46.5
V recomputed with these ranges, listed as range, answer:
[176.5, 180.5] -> 36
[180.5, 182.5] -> 38.6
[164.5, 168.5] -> 50.8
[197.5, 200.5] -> 50.3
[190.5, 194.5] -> 48.2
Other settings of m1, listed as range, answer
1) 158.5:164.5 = 46.5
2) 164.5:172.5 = 31.7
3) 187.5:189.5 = 41.7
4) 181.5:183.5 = 38.6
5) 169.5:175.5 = 23.7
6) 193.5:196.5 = 45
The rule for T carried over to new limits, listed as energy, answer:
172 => 31.7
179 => 31.6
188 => 41.7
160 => 48.5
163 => 47.3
